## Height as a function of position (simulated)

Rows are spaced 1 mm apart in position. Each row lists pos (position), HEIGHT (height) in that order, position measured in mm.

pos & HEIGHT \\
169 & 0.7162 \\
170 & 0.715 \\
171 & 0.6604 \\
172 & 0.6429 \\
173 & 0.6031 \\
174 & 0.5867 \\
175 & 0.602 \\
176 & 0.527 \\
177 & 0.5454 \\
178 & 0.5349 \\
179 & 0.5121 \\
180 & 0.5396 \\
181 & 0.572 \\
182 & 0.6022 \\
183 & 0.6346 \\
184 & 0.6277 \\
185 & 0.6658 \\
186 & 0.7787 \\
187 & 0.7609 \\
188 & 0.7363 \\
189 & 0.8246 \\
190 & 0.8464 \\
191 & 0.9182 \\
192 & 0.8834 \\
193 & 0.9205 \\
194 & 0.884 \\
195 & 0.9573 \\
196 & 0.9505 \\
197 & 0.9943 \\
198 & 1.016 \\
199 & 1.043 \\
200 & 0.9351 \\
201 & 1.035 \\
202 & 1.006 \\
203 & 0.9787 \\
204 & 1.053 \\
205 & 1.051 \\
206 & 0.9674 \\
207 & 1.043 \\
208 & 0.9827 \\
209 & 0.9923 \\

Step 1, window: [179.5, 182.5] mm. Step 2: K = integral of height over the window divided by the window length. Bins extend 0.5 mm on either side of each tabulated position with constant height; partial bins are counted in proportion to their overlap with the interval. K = 0.571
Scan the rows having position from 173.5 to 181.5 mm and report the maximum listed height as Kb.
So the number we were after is 0.602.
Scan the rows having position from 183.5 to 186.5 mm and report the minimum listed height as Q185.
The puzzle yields 0.6277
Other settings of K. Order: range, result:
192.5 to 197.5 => 0.941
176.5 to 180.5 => 0.533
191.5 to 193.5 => 0.902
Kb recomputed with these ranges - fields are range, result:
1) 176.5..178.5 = 0.5454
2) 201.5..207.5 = 1.053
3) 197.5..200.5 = 1.043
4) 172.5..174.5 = 0.6031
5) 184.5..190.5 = 0.8464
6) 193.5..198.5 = 1.016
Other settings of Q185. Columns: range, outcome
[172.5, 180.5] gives 0.5121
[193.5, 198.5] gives 0.884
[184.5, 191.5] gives 0.6658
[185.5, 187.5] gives 0.7609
